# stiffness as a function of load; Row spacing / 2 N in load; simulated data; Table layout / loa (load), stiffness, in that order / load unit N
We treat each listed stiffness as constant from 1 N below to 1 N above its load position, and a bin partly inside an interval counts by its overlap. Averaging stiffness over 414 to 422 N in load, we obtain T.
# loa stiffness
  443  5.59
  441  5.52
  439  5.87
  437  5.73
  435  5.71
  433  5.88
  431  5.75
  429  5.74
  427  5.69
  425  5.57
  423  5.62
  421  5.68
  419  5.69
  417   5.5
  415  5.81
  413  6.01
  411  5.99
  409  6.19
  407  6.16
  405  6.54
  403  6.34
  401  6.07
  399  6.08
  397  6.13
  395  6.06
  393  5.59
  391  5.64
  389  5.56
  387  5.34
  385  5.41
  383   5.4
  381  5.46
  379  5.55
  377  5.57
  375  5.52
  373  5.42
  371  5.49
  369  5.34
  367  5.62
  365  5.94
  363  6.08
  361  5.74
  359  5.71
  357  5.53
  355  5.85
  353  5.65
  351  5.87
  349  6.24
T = 5.67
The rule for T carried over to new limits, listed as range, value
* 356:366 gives 5.8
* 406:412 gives 6.11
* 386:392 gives 5.51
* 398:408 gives 6.24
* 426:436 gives 5.75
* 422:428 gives 5.63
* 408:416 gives 6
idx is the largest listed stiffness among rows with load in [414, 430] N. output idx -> 5.81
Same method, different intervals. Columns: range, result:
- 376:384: 5.57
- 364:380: 5.94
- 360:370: 6.08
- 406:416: 6.19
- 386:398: 6.13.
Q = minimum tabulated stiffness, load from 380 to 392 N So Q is 5.34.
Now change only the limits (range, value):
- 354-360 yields 5.53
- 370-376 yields 5.42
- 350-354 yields 5.65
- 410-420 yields 5.5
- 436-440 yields 5.73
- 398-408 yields 6.07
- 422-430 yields 5.57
